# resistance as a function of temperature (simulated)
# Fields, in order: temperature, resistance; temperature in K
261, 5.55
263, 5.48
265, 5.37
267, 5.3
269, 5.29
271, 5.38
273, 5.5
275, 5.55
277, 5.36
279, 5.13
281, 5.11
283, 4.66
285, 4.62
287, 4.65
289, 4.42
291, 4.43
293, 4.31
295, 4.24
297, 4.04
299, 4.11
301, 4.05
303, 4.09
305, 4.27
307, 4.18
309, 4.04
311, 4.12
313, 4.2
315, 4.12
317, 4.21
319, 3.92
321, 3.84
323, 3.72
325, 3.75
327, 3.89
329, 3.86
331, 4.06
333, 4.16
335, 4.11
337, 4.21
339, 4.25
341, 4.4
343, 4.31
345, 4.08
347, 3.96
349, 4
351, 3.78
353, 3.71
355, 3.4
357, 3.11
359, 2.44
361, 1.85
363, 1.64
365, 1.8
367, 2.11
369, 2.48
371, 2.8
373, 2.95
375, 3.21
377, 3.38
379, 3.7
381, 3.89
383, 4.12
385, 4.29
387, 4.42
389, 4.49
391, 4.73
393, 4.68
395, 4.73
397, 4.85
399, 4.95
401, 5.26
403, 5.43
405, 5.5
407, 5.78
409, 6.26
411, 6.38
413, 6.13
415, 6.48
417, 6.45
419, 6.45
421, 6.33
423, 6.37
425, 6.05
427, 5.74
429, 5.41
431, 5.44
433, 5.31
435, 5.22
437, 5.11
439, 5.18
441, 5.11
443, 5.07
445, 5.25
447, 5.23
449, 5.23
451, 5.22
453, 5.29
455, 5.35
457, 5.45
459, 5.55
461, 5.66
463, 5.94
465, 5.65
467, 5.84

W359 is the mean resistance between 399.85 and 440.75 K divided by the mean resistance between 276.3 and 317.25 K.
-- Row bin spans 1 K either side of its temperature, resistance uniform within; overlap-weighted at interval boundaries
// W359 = 1.3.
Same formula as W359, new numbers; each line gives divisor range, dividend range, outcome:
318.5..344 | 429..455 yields 1.30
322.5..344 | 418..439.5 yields 1.40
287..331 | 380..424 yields 1.31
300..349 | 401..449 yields 1.40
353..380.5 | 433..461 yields 1.92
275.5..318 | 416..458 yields 1.25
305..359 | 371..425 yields 1.27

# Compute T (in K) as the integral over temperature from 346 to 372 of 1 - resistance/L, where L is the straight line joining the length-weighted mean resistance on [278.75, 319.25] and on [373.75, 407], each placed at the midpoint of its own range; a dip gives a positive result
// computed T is 9.29 K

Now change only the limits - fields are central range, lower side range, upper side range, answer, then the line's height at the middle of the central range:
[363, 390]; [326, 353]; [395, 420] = 9.4 K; 5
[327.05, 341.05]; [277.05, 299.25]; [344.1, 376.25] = -2.3 K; 3.54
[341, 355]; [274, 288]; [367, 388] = -0.1 K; 3.93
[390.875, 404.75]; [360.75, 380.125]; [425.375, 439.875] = -4.2 K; 3.84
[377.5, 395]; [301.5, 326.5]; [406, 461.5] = 2.6 K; 5.02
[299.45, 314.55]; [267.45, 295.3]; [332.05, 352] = 1.5 K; 4.59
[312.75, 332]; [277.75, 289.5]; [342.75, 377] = -0.3 K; 3.89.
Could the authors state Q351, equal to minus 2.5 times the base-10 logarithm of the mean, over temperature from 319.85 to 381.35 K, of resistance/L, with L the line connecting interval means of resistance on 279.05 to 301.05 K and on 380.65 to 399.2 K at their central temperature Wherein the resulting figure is 0.29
